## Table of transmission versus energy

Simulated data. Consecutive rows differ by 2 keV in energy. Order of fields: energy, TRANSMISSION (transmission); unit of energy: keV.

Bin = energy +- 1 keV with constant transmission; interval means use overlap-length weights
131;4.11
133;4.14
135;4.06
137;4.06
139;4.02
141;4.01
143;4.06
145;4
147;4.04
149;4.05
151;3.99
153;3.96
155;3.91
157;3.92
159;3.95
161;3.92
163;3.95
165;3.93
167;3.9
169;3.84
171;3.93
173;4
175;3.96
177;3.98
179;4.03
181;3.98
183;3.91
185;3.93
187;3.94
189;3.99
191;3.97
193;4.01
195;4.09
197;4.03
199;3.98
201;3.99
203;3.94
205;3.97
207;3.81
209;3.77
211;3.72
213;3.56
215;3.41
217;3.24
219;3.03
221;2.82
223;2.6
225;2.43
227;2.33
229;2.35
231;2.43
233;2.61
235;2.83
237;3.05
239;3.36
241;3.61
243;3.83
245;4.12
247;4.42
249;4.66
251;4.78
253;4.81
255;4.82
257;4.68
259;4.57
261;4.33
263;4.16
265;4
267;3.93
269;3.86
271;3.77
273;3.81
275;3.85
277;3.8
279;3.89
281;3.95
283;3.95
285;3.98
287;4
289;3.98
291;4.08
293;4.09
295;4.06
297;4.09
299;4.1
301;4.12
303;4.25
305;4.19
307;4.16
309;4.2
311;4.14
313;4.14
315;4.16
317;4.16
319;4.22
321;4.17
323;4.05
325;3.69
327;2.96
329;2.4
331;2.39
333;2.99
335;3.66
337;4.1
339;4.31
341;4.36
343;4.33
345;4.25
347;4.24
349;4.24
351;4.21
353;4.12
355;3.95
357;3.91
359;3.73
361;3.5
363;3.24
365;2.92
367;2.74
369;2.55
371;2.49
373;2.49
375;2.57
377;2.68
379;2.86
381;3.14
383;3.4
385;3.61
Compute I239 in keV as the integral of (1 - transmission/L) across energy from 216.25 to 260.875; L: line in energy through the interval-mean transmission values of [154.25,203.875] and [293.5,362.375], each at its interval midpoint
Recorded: 4.6 keV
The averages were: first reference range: 3.96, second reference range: 3.93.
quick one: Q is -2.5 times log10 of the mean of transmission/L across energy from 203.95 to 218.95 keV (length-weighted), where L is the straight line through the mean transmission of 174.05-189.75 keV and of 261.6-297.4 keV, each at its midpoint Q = 0.10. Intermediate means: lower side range 3.96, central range 3.6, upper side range 3.96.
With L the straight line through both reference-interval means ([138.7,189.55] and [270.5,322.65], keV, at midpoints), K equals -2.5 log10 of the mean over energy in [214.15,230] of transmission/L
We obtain 0.40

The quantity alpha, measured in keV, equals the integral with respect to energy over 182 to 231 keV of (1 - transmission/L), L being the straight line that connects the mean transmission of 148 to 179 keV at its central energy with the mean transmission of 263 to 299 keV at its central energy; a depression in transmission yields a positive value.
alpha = 5.45 keV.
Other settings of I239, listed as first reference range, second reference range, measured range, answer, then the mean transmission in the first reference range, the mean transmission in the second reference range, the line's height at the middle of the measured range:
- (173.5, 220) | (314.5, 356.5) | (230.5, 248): 2.07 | 3.84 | 3.85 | 3.84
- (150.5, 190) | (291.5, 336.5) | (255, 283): -1.42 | 3.95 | 3.84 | 3.87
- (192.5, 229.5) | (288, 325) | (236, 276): -3.90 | 3.43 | 4.12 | 3.76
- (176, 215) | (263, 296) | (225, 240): 4.72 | 3.91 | 3.94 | 3.93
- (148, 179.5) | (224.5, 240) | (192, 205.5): -2.87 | 3.95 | 2.68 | 3.3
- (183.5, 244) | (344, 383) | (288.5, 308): -4.18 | 3.43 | 3.36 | 3.39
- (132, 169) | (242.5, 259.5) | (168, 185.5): 0.77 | 3.99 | 4.54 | 4.13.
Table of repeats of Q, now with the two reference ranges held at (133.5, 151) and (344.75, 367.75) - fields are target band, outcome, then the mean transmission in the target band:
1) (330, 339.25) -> 0.107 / 3.42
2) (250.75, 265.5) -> -0.166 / 4.52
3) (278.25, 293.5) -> -0.040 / 3.99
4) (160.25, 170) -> 0.027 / 3.91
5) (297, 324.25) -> -0.093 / 4.15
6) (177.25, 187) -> 0.006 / 3.96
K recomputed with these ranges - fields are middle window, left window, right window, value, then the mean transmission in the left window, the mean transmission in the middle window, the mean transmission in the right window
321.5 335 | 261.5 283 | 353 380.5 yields 0.09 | 3.91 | 3.16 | 3.09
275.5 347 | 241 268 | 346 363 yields 0.05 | 4.36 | 3.93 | 3.94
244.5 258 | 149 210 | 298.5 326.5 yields -0.15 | 3.95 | 4.63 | 4.1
